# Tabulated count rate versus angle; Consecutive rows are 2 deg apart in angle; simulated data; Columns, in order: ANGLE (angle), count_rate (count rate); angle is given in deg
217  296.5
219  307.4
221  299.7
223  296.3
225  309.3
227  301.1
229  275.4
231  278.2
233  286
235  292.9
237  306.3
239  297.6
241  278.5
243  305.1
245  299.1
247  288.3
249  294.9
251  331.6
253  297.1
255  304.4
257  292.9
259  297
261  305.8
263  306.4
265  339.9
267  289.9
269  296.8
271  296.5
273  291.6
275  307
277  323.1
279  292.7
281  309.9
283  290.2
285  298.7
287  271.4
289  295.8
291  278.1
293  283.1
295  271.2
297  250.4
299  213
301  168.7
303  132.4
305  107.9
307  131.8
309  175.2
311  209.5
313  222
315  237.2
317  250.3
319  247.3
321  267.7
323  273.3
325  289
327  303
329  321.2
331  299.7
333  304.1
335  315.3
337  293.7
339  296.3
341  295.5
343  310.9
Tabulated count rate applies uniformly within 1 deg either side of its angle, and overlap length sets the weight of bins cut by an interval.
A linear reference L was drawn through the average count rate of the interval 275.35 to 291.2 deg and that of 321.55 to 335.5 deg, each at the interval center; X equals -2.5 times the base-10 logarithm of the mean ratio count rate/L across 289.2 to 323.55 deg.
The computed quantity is 0.33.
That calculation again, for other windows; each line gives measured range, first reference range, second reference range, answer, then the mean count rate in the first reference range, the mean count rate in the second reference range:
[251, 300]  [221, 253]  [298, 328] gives -0.149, 296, 215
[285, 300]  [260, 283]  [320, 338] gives 0.127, 305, 296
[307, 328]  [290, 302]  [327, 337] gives 0.172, 244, 308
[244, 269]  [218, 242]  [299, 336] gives -0.103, 294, 236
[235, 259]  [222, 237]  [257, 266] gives 0.010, 292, 310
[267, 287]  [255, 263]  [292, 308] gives -0.180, 300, 195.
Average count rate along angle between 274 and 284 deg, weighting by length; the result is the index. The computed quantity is 305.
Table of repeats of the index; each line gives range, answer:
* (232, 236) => 289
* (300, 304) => 151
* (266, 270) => 293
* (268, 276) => 298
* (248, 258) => 304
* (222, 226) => 303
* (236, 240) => 302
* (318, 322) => 258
